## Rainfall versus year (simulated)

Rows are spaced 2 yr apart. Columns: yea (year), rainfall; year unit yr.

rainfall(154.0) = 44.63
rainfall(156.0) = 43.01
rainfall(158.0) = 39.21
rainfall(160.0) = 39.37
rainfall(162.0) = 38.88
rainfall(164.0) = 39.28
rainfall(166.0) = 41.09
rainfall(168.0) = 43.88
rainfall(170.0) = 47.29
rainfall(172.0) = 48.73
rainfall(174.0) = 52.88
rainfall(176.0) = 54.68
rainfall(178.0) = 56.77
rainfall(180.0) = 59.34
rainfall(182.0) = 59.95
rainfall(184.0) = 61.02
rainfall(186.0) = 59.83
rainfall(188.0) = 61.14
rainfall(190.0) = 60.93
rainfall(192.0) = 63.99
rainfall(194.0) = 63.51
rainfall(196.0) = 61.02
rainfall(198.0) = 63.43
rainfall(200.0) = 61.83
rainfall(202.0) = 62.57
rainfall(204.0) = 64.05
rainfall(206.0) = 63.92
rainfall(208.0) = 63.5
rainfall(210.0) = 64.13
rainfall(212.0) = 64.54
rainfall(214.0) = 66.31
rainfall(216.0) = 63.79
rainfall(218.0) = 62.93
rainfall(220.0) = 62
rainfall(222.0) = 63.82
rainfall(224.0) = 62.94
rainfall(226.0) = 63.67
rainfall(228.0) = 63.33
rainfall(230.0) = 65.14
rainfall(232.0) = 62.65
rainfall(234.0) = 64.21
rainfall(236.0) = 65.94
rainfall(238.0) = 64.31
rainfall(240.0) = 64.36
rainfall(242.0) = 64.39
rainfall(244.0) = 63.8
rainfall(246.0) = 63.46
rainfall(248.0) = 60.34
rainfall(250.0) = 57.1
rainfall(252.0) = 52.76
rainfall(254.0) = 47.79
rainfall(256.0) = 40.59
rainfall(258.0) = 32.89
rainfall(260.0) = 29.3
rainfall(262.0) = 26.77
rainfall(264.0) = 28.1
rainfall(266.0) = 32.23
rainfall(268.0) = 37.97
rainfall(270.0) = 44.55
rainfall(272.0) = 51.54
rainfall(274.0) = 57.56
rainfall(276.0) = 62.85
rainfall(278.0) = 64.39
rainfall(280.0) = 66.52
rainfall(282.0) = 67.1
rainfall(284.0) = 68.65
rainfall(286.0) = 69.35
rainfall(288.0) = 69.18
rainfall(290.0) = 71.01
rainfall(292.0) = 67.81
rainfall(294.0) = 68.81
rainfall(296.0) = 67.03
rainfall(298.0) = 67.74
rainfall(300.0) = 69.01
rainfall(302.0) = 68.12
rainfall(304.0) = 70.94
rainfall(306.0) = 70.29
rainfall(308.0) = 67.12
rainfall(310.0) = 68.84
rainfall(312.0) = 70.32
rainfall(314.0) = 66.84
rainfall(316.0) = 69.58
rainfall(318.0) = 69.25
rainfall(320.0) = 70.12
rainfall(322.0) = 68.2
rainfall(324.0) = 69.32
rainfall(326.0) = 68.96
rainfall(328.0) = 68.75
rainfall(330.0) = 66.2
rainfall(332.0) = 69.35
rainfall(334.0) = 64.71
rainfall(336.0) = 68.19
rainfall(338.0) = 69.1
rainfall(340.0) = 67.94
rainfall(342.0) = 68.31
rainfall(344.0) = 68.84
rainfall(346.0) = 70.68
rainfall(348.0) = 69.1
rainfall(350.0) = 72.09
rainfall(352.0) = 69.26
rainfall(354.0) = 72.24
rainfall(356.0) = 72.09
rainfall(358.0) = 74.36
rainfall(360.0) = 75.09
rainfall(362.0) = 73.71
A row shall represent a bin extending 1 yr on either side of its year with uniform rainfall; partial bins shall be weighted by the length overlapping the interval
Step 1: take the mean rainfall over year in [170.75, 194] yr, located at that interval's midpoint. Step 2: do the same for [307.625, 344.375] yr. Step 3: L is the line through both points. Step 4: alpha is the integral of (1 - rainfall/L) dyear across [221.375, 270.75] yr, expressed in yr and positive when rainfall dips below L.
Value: 7.6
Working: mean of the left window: 58.2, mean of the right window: 68.4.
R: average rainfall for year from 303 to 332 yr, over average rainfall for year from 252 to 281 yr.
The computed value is 1.54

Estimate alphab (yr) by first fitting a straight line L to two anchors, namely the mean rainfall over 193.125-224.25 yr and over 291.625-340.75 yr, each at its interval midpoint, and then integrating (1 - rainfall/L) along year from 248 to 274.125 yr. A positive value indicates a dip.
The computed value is 9.6 yr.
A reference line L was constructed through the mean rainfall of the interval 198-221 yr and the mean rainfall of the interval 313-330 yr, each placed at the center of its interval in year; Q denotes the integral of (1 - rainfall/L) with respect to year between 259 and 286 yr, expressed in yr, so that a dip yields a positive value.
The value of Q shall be 6.81 yr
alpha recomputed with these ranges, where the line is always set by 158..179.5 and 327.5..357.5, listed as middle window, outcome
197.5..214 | -4.0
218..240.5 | -4.0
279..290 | -1.2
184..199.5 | -4.0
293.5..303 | -0.7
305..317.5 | -0.7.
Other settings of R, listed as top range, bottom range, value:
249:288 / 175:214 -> 0.81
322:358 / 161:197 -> 1.28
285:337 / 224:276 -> 1.31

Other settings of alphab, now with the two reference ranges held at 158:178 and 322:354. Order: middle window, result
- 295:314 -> -1.3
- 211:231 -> -4.2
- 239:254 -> -1.0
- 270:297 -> -1.5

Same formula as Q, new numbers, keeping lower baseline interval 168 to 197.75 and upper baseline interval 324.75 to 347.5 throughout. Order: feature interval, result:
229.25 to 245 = -0.76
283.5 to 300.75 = -0.93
